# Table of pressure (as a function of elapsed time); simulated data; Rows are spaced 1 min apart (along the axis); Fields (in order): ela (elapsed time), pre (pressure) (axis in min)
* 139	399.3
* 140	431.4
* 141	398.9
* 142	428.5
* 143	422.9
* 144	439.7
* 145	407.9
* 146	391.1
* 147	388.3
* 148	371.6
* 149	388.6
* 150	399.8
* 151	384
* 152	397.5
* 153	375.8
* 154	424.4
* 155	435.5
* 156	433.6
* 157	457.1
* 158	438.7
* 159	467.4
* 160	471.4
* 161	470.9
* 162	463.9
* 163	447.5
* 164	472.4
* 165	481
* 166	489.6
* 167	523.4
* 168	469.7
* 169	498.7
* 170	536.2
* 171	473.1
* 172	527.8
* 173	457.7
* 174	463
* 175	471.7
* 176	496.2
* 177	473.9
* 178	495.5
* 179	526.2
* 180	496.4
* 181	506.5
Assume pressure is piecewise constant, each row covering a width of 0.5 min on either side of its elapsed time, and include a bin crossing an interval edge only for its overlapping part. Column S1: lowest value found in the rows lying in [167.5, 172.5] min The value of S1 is 469.7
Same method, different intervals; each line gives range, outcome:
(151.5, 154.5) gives 375.8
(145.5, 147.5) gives 388.3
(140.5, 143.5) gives 398.9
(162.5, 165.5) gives 447.5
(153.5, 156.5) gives 424.4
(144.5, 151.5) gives 371.6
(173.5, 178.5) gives 463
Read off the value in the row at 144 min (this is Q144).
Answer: 439.7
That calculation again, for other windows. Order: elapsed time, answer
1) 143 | 422.9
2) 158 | 438.7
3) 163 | 447.5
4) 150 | 399.8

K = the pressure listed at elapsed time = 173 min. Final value 457.7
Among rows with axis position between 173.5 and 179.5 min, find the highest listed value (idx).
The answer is 526.2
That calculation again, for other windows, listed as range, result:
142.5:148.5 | 439.7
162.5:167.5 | 523.4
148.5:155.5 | 435.5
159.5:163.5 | 471.4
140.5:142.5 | 428.5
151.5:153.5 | 397.5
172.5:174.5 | 463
